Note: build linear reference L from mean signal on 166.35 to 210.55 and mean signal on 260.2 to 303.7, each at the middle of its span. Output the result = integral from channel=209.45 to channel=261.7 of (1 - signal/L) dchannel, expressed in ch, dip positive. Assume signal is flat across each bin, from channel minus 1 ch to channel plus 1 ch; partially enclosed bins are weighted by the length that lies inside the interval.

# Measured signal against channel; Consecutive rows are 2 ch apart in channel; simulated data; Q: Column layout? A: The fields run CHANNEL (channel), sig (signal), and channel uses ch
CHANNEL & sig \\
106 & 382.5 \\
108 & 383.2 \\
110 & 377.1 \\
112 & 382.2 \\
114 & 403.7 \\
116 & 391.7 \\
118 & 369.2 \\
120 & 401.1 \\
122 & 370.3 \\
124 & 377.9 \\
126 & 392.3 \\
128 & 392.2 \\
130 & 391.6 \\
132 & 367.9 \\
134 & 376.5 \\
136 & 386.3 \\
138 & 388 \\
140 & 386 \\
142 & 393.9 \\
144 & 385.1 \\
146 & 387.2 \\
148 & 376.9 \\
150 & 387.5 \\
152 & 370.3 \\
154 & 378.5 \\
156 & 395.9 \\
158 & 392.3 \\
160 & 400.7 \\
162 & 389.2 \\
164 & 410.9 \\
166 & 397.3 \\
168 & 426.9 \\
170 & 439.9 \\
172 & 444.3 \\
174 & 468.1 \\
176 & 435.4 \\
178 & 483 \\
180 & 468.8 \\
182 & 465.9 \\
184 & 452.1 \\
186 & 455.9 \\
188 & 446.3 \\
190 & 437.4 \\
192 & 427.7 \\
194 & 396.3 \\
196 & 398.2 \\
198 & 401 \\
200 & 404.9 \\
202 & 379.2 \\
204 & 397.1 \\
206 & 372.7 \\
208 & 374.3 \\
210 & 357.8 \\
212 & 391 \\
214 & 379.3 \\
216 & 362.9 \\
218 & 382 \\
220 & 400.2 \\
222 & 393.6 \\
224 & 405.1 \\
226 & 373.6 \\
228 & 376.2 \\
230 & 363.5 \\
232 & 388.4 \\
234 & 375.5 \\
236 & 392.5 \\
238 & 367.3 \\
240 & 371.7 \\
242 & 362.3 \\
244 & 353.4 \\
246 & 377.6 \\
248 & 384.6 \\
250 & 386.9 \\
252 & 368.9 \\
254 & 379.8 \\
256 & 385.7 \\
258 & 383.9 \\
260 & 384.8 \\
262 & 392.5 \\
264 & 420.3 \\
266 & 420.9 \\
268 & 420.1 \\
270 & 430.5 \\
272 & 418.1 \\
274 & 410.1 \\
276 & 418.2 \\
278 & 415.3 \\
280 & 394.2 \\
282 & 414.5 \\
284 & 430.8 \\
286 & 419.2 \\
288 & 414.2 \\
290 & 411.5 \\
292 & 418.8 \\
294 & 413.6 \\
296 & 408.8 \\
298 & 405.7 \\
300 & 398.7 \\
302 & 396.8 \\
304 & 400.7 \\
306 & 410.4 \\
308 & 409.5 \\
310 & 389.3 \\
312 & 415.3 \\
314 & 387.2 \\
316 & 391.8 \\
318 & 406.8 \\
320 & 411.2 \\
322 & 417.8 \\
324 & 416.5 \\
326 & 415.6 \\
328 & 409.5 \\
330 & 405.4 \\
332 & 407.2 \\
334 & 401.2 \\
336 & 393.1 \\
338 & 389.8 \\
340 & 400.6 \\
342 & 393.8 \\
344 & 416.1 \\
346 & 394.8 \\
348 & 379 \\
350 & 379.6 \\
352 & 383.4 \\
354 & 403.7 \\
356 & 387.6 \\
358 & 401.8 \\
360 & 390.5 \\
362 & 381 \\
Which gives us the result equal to 4.9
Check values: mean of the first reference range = 425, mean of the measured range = 379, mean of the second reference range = 412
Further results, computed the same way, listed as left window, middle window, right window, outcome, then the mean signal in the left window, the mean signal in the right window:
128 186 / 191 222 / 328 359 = 1.3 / 409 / 396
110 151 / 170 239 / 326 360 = -3.1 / 385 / 397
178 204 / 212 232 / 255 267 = 1.6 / 429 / 398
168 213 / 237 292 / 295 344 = 1.8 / 423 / 404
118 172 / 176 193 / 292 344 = -2.5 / 391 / 404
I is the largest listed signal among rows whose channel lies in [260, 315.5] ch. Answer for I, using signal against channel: 430.8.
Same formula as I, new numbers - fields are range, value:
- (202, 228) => 405.1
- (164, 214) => 483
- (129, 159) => 395.9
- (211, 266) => 420.9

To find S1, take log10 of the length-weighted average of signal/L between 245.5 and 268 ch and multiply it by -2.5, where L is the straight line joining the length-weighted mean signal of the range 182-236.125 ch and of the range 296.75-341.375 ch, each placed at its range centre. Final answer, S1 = 0.024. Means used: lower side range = 397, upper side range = 404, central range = 391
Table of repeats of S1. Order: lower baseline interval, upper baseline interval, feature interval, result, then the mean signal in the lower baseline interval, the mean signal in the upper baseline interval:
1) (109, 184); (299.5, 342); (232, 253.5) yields 0.08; 402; 403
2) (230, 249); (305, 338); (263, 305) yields -0.06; 374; 405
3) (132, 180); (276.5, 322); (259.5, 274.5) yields -0.02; 405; 408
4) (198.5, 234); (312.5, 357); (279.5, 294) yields -0.06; 383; 400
